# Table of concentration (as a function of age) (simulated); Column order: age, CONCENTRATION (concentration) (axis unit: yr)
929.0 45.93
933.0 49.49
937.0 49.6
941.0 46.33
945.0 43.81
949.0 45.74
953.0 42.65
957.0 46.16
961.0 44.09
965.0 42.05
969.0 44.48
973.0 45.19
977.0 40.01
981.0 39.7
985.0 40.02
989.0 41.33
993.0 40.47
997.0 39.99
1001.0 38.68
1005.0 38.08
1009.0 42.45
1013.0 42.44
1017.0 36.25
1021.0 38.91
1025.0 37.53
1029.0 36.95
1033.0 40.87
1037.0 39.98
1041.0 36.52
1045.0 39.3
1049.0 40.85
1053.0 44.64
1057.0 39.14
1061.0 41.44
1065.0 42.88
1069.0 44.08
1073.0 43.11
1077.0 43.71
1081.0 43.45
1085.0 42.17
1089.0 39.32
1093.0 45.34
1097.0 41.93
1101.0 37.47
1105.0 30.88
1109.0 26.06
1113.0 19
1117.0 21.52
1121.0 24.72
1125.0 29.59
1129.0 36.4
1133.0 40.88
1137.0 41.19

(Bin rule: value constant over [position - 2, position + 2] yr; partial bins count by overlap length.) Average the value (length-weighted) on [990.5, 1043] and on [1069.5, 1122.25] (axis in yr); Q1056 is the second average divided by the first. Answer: 0.91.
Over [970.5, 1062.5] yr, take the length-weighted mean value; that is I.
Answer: 40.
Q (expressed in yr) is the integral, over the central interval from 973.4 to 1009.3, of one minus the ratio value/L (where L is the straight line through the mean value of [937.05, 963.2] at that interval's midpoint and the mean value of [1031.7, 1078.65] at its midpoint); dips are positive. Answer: 2.8 yr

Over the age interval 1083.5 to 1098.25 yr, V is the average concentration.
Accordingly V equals 42.2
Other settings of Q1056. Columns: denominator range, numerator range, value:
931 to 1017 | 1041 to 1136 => 0.87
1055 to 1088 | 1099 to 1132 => 0.67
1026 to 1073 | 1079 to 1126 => 0.83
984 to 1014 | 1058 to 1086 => 1.06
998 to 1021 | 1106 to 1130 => 0.66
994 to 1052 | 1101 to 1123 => 0.65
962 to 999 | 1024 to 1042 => 0.93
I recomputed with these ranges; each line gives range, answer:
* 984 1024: 39.8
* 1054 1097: 42.5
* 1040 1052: 39.6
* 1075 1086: 43.2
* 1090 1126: 31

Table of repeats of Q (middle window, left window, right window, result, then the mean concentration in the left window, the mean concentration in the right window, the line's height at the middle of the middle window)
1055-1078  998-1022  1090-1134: -4.5 yr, 39.5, 32.1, 35.4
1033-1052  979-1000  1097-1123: -2.7 yr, 40.2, 27.8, 34.8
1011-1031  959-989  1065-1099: 1.9 yr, 42.2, 42.9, 42.5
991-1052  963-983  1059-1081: 4.7 yr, 42.3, 43.1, 42.7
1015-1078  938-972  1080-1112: -0.6 yr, 44.6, 37.6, 40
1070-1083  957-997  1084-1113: -2.2 yr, 42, 36.2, 37.2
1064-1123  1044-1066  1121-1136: 2.8 yr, 41.4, 34.5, 37.8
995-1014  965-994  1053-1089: 0.8 yr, 41.7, 42.4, 41.9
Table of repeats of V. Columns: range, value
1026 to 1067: 40.2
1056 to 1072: 42.1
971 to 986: 41.3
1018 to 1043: 38.4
